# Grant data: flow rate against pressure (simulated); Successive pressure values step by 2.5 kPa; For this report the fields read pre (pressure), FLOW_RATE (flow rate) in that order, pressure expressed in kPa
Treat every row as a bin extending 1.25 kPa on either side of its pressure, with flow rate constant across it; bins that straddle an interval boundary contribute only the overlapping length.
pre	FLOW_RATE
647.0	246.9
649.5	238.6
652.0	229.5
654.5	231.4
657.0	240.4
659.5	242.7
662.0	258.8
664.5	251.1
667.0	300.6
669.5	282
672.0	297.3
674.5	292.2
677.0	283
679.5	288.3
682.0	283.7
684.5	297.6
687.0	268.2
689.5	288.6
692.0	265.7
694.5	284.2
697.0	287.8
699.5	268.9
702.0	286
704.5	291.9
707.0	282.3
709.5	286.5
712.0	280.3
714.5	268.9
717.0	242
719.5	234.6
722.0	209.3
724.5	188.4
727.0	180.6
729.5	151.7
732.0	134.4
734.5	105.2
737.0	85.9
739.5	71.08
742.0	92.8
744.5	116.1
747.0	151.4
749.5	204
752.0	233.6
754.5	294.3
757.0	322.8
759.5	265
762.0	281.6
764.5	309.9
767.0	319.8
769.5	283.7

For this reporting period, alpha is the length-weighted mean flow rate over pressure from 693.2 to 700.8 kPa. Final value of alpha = 280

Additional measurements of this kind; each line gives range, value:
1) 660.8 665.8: 255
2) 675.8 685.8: 288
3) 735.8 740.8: 78.6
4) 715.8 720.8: 238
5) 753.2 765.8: 295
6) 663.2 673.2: 283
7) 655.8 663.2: 247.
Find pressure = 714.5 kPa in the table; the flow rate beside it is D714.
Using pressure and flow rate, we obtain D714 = 268.9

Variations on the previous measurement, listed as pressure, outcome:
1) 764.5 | 309.9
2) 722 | 209.3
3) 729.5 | 151.7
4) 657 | 240.4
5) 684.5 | 297.6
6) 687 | 268.2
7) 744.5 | 116.1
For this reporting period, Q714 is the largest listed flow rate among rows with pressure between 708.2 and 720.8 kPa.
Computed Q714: 286.5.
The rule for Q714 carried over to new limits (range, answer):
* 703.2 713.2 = 291.9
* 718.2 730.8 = 234.6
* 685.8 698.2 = 288.6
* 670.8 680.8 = 297.3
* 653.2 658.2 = 240.4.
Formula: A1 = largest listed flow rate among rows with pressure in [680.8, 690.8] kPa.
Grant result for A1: 297.6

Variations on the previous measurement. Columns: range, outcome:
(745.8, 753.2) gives 233.6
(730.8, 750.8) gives 204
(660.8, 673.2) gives 300.6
